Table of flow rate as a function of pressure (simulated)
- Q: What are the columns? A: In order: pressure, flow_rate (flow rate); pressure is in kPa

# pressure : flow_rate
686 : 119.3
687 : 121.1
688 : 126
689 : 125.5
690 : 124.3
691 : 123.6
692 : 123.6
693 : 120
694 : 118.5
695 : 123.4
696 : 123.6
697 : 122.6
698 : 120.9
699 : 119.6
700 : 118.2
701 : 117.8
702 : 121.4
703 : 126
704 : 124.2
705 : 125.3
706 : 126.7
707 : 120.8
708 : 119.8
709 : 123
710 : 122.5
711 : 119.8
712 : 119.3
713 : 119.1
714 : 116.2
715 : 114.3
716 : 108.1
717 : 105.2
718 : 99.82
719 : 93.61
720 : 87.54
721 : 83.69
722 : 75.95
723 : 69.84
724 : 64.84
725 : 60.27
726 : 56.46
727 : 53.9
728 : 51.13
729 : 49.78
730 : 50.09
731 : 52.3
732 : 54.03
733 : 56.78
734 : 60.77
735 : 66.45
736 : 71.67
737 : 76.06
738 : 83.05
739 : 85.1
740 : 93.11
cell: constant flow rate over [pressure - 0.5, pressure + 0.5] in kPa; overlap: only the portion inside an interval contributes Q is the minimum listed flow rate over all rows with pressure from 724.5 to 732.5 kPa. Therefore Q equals 49.78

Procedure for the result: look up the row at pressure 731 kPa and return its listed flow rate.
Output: 52.3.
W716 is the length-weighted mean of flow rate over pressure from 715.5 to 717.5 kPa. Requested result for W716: 107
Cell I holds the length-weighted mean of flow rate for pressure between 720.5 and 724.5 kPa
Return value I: 73.6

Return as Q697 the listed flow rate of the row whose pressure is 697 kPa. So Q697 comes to 122.6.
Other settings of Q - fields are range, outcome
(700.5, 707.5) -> 117.8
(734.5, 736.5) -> 66.45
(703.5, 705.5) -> 124.2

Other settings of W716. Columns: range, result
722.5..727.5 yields 61.1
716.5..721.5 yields 94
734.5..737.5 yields 71.4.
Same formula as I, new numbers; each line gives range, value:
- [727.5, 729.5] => 50.5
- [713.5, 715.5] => 115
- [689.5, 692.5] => 124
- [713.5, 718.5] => 109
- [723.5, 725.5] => 62.6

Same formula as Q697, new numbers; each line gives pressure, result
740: 93.11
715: 114.3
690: 124.3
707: 120.8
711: 119.8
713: 119.1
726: 56.46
